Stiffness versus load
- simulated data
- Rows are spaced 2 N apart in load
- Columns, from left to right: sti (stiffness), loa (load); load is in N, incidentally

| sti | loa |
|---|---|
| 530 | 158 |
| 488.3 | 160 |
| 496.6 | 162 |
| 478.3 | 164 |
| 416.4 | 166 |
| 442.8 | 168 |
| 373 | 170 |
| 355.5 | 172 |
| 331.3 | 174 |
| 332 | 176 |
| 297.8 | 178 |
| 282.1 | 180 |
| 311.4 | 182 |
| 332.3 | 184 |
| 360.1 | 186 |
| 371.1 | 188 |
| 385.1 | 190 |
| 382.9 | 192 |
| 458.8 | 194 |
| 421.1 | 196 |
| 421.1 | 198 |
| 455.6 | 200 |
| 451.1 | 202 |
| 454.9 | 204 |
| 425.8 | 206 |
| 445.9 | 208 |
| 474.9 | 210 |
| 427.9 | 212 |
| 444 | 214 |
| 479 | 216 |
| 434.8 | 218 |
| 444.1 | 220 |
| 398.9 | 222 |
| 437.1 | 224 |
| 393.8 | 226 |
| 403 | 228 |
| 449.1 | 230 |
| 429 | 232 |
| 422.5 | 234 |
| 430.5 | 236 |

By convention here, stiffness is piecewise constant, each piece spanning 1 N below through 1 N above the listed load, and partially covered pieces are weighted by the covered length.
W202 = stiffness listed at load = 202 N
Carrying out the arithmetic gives 451.1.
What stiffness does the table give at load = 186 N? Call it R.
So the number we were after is 360.1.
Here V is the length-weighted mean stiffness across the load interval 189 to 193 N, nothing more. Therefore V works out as 384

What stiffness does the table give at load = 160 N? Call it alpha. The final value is 488.3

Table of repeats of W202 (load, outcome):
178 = 297.8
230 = 449.1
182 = 311.4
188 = 371.1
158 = 530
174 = 331.3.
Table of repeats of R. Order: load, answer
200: 455.6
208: 445.9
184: 332.3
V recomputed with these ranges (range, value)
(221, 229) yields 408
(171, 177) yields 340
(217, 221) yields 439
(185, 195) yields 392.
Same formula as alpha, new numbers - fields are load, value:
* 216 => 479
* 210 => 474.9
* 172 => 355.5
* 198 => 421.1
